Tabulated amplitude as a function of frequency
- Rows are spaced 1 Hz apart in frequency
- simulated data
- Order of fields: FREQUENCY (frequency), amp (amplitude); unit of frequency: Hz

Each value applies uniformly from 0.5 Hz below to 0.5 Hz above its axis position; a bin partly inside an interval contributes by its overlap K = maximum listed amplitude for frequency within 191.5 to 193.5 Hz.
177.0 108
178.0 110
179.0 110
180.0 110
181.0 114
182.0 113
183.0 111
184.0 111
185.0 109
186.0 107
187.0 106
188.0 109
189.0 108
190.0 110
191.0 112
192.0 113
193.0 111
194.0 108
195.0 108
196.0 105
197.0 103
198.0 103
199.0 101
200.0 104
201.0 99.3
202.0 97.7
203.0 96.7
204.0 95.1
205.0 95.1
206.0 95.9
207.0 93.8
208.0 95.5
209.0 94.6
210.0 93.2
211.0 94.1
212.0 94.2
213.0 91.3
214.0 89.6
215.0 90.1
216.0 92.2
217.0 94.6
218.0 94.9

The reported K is 113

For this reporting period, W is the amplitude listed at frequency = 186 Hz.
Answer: 107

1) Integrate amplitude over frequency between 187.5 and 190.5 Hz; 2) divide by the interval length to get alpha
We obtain 109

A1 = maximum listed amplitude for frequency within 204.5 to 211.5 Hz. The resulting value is 95.9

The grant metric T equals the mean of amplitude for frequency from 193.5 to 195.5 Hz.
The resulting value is 108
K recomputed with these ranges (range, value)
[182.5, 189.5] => 111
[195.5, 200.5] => 105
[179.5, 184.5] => 114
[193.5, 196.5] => 108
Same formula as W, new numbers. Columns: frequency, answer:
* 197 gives 103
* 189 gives 108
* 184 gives 111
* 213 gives 91.3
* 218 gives 94.9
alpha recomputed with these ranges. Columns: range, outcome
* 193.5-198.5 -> 105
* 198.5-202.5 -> 100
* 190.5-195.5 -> 110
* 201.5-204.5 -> 96.5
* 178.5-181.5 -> 111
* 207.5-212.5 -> 94.3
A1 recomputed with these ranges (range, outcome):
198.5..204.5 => 104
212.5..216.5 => 92.2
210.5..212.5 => 94.2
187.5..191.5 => 112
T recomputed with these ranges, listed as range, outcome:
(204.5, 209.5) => 95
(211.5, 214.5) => 91.7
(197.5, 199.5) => 102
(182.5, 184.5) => 111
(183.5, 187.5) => 108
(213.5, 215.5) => 89.8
